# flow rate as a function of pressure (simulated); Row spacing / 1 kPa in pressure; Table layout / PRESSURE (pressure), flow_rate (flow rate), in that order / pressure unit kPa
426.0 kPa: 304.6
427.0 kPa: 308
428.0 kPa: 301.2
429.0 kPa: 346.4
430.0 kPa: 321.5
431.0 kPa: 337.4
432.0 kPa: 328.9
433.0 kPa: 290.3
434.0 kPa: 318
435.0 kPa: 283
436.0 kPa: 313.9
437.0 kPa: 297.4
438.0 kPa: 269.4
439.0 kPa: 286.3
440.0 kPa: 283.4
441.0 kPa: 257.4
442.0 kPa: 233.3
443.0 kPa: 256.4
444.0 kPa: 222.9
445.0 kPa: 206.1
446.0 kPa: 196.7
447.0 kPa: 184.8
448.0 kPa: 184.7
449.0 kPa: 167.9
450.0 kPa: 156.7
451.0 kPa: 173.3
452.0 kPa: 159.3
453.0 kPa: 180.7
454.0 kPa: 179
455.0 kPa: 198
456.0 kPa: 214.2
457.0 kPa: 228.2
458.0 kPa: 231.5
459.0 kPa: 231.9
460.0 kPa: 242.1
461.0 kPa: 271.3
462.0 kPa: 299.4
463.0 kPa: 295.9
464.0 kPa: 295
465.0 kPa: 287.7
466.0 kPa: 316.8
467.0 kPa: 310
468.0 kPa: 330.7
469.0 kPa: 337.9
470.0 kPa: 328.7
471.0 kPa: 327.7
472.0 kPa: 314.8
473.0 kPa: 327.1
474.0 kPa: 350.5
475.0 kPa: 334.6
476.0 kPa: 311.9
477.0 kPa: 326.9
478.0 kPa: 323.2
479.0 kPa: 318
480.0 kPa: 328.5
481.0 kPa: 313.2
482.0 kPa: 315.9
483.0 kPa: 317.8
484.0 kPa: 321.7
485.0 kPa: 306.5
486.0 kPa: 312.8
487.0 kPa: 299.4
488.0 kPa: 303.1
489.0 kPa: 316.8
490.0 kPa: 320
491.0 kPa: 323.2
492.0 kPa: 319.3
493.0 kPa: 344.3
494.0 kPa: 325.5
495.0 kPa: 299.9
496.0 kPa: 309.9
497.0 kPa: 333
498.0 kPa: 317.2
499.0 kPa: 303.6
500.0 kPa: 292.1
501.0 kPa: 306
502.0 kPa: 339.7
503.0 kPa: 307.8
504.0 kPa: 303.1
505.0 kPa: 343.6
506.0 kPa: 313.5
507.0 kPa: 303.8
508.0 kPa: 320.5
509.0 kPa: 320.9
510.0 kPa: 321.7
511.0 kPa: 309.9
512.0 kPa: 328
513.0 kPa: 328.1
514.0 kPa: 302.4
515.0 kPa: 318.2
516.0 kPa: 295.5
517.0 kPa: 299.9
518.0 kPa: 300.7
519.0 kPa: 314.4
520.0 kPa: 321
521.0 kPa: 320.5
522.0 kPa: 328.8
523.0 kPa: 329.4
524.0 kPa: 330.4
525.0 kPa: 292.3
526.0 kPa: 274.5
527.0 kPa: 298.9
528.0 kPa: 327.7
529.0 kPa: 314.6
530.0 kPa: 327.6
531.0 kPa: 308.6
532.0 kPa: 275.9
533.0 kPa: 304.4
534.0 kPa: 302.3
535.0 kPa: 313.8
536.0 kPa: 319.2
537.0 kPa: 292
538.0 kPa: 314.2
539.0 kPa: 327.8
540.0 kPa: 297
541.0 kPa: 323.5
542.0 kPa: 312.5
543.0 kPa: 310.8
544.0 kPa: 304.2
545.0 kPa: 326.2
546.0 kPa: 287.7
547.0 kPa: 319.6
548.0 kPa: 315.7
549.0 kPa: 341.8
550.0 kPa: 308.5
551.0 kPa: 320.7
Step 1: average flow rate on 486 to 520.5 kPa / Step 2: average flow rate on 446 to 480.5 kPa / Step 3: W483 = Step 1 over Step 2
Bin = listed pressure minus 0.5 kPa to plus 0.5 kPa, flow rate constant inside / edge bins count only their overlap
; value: 1.2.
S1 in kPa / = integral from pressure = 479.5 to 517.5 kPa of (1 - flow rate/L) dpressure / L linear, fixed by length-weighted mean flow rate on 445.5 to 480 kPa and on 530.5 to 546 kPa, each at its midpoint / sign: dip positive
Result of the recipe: -4.1 kPa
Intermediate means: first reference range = 264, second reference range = 308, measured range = 315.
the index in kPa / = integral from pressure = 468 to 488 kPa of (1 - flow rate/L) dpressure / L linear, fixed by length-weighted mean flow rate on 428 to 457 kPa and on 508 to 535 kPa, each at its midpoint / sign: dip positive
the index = -3.4 kPa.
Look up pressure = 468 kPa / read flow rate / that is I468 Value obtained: 330.7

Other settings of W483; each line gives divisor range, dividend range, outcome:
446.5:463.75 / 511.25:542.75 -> 1.46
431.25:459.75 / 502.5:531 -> 1.34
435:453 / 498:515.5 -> 1.39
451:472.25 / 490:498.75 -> 1.22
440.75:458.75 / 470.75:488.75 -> 1.59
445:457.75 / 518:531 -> 1.68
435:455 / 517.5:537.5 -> 1.39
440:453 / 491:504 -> 1.56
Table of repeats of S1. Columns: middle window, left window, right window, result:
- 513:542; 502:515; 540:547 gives 0.3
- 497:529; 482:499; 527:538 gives -0.2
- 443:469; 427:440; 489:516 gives 6.5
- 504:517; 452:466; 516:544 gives -1.1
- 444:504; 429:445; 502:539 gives 3.1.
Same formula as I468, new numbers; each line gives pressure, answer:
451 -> 173.3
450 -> 156.7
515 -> 318.2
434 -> 318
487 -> 299.4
